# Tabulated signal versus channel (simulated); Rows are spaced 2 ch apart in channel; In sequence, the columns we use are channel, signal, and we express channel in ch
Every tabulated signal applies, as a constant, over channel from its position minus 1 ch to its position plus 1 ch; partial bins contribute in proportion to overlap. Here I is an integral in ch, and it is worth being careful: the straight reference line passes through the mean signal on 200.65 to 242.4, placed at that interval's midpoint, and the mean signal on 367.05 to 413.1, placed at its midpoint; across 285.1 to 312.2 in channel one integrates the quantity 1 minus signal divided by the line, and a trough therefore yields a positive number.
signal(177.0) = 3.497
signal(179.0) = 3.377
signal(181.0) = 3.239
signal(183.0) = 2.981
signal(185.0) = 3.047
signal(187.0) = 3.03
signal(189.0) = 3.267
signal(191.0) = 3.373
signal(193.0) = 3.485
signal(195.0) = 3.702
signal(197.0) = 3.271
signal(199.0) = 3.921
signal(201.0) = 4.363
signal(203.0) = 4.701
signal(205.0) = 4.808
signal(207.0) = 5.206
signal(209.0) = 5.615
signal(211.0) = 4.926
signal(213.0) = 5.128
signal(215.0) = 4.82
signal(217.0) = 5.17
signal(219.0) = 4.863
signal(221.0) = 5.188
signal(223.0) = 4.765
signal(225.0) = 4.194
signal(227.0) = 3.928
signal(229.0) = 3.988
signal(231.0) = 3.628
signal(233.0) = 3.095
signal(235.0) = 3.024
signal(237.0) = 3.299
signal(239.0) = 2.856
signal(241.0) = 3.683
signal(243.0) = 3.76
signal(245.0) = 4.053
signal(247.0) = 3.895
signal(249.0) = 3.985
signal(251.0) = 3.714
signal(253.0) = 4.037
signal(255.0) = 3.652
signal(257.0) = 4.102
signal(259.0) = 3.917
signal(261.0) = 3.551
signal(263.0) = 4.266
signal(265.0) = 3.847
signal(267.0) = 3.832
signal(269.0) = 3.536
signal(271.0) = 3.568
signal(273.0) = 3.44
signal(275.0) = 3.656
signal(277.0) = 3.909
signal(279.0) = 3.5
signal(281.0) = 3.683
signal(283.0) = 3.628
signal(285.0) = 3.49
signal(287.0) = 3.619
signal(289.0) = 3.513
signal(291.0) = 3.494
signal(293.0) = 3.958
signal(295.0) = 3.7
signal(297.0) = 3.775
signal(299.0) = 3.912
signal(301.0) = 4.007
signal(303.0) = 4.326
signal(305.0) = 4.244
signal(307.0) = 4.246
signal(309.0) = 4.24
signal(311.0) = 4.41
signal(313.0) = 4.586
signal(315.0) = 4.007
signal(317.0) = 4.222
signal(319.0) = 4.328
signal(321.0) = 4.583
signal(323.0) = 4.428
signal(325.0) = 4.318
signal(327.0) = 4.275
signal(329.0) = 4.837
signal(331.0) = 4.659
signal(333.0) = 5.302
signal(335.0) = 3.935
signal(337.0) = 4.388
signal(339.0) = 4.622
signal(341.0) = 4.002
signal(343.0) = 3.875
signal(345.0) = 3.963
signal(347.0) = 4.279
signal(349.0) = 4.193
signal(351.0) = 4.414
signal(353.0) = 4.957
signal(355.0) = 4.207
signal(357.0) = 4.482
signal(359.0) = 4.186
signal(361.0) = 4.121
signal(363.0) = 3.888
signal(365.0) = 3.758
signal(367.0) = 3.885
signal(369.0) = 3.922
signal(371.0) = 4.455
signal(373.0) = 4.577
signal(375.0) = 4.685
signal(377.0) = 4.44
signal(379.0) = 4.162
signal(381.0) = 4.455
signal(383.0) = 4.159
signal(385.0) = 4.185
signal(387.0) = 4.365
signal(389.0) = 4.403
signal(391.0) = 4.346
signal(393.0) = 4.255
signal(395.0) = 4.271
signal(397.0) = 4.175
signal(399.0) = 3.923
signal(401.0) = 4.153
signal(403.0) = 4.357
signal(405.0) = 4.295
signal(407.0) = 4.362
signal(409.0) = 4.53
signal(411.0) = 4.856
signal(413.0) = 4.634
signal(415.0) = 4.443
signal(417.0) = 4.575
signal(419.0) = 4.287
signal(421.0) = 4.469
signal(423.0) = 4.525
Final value 2.43 ch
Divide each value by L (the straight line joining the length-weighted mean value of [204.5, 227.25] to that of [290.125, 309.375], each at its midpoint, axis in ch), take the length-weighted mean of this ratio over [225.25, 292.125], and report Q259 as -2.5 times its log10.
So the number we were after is 0.20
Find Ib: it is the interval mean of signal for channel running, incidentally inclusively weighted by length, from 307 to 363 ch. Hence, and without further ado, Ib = 4.35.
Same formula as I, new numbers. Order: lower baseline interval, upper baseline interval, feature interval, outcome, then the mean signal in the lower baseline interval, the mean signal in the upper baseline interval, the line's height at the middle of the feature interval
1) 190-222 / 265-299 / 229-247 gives 2.9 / 4.53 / 3.66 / 4.16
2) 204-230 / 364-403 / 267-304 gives 7.0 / 4.82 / 4.24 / 4.58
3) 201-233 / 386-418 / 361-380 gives 1.0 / 4.67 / 4.37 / 4.42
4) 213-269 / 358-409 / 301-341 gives -2.6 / 3.98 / 4.24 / 4.12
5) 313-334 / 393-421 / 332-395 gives 2.2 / 4.5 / 4.37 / 4.44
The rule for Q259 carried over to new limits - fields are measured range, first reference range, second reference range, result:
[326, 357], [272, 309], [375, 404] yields -0.09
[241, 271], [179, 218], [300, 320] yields 0.09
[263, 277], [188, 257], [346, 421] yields 0.13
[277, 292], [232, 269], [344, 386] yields 0.08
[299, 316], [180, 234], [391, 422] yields 0.00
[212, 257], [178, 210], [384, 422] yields -0.03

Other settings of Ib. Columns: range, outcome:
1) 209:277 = 4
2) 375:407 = 4.28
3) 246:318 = 3.87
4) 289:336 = 4.24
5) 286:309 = 3.91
